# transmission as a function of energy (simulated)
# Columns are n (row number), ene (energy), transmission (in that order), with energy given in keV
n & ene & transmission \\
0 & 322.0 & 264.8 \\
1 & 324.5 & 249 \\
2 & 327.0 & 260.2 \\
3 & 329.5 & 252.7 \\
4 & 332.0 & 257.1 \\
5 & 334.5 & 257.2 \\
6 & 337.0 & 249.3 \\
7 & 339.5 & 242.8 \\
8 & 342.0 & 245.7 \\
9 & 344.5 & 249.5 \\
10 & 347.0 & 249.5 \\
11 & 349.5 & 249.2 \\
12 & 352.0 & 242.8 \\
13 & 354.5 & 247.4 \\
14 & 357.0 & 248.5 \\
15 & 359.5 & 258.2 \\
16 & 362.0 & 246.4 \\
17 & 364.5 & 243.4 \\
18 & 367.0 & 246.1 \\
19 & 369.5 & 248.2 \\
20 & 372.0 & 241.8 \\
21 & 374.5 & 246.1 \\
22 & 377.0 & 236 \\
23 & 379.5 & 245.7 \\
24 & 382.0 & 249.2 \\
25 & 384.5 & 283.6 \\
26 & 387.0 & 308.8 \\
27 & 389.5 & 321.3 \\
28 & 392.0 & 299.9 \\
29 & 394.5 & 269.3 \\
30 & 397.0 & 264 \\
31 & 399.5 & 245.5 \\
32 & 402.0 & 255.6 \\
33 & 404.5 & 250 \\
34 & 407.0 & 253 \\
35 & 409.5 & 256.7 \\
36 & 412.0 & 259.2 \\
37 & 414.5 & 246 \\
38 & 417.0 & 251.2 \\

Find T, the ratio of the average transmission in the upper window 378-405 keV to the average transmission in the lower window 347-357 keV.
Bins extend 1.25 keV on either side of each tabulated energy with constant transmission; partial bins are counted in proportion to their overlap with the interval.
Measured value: 1.1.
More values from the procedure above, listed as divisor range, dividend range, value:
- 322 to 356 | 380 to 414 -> 1.07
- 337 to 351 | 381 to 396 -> 1.17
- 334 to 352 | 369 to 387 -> 1.02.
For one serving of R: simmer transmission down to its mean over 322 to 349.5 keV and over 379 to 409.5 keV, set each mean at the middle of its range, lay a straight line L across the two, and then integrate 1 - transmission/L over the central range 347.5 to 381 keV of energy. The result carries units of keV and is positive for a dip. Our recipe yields 1.9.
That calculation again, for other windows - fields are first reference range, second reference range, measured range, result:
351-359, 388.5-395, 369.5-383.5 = 1.6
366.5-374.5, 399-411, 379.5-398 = -2.5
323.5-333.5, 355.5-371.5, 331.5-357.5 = 0.3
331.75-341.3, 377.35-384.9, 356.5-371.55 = 0.3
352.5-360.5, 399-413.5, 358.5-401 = -1.7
